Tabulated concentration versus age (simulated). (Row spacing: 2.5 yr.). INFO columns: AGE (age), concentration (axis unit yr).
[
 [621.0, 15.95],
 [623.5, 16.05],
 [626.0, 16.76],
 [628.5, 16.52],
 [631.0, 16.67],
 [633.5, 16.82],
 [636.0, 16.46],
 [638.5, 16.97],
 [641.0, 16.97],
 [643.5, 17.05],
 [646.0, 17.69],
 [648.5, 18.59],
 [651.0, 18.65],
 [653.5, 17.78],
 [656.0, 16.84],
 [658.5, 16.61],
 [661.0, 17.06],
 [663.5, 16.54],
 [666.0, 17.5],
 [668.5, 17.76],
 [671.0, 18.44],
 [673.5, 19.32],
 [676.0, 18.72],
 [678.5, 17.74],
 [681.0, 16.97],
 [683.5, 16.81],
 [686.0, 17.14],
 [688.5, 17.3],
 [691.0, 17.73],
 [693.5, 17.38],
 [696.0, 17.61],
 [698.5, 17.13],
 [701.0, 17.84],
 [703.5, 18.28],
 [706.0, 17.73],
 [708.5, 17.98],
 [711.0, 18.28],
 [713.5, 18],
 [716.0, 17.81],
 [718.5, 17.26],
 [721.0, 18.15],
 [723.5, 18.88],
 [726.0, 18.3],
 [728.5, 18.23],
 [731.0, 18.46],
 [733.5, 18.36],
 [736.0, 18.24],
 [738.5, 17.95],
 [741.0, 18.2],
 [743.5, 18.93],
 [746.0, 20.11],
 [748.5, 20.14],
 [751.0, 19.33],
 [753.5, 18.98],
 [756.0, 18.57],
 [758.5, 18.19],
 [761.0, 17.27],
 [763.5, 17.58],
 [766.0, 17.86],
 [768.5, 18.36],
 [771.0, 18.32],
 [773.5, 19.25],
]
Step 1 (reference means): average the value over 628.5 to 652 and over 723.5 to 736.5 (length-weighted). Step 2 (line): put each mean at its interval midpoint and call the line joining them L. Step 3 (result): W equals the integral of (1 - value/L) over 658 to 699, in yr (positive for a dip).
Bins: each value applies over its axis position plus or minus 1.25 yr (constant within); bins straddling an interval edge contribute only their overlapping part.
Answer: 0.5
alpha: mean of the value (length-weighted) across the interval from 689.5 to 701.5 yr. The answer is 17.5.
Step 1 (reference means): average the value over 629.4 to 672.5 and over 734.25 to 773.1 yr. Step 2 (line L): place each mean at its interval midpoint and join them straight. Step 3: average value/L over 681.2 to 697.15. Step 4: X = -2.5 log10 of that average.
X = 0.029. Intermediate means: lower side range 17.3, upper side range 18.5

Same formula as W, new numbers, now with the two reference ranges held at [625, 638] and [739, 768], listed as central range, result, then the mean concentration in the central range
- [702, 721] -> 0.0 yr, 17.9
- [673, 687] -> -0.2 yr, 17.7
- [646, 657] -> -0.6 yr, 18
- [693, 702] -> 0.1 yr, 17.5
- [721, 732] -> -0.1 yr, 18.4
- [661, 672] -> -0.2 yr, 17.5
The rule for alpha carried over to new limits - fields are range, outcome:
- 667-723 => 17.8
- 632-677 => 17.5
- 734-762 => 18.7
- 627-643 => 16.8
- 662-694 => 17.6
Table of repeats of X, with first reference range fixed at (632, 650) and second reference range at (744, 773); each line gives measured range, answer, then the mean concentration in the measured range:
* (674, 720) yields 0.01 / 17.7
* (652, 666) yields 0.03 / 17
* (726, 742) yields 0.01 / 18.2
